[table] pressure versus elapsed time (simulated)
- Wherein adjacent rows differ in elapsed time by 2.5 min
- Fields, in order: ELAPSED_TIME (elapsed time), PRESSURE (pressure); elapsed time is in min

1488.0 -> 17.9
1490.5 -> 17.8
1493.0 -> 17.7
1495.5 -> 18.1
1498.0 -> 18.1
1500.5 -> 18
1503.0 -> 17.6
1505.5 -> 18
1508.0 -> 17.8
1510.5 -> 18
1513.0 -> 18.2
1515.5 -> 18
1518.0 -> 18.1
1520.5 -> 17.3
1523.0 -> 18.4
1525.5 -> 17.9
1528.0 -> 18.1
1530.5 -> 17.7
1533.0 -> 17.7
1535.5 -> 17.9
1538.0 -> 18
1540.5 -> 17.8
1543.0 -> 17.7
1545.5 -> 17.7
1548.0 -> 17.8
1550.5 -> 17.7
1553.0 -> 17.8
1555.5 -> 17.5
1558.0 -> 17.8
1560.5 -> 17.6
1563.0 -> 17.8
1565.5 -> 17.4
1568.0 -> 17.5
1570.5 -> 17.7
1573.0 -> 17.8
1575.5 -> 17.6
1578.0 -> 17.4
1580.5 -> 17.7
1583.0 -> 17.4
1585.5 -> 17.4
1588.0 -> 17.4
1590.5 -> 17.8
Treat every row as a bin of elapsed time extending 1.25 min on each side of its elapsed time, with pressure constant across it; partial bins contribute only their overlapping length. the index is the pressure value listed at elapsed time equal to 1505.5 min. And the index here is 18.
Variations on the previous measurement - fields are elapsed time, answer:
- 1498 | 18.1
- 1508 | 17.8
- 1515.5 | 18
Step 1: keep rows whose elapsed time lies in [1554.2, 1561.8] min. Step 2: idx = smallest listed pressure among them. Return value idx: 17.5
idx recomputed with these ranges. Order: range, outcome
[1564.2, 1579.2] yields 17.4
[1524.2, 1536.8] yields 17.7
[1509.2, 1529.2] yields 17.3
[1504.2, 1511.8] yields 17.8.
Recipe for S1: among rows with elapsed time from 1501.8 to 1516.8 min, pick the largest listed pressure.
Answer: 18.2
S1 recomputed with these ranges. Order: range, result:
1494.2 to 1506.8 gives 18.1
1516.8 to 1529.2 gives 18.4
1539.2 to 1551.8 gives 17.8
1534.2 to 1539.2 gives 18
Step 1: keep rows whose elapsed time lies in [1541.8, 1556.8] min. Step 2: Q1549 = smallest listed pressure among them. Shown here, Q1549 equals 17.5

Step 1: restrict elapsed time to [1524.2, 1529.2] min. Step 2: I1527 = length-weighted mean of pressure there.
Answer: 18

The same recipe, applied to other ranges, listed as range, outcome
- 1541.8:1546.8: 17.7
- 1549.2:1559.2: 17.7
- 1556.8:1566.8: 17.6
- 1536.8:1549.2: 17.8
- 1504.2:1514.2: 18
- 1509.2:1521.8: 17.9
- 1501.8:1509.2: 17.8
